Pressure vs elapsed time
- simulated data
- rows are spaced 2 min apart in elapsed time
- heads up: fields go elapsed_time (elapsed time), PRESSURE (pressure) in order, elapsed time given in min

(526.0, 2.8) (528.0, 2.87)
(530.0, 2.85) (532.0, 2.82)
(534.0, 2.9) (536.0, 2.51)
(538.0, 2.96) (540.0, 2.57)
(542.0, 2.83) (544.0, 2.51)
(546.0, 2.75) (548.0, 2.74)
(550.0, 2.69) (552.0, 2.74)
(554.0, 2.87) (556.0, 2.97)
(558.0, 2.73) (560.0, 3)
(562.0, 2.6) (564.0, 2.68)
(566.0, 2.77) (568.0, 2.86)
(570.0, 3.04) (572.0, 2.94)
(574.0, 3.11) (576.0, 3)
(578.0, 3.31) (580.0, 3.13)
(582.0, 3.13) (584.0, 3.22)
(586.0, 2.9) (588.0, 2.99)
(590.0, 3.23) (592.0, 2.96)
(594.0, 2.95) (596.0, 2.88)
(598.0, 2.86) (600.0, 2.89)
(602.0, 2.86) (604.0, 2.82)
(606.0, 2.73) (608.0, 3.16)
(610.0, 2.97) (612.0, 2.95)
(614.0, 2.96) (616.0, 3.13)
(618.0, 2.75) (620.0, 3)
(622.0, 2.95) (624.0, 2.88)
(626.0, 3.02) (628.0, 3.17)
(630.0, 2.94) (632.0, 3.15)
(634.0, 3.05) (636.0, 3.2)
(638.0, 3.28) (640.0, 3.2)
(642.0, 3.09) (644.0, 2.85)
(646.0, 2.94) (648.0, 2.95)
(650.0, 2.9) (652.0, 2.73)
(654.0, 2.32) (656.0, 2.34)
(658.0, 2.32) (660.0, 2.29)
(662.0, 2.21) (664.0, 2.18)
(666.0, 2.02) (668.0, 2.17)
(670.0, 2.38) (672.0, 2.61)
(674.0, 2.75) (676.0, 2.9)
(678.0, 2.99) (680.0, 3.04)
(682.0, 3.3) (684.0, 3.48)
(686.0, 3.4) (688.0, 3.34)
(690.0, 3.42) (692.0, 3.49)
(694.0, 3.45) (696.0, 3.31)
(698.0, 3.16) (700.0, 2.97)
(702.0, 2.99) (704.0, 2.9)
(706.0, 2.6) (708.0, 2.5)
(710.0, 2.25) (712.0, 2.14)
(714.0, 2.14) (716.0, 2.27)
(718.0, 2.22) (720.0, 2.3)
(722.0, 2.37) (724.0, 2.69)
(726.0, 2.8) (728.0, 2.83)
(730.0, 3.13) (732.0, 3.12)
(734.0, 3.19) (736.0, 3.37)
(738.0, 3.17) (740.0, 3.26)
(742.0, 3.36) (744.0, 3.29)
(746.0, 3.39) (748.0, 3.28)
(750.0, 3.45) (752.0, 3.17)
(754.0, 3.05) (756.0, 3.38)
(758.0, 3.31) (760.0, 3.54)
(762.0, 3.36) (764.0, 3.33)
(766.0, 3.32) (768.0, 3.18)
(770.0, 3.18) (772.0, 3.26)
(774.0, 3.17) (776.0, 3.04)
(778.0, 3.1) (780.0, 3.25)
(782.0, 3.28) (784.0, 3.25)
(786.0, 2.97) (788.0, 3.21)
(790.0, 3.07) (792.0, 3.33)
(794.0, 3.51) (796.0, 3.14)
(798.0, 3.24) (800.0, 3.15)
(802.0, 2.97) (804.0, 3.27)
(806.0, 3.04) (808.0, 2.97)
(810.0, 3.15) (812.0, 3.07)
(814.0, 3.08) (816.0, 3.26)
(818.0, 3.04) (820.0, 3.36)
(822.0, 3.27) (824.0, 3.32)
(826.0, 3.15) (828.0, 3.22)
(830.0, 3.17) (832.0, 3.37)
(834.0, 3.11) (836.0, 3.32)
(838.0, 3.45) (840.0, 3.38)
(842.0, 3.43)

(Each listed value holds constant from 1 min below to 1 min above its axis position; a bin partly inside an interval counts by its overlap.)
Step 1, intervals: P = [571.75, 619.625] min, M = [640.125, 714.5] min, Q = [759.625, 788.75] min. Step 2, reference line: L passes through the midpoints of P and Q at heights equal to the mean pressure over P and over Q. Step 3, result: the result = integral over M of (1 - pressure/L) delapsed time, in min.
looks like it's 7.5 min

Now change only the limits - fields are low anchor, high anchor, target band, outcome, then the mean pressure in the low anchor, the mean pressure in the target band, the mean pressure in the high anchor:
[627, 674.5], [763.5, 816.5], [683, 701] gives -3.1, 2.71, 3.34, 3.18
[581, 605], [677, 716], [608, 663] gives 1.8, 2.97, 2.88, 2.97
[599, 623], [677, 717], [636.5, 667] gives 3.0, 2.93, 2.65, 2.96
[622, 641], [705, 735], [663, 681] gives 1.8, 3.09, 2.56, 2.57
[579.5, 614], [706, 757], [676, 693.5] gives -2.3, 2.98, 3.29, 2.88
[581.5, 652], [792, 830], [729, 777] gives -2.1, 2.99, 3.26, 3.18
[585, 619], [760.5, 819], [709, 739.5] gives 4.2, 2.94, 2.68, 3.18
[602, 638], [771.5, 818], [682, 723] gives 3.0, 2.99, 2.85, 3.16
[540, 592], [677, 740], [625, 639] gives -1.0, 2.9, 3.12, 2.92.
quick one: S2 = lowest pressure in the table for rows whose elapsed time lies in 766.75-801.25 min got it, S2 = 2.97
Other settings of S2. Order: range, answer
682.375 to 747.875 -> 2.14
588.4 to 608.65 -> 2.73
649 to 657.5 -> 2.32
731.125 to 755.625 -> 3.05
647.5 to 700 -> 2.02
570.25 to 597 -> 2.88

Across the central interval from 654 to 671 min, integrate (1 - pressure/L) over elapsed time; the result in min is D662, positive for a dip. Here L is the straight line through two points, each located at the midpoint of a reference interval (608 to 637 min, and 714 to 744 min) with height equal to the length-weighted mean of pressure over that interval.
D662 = 4.09 min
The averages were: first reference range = 3.01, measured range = 2.24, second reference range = 2.85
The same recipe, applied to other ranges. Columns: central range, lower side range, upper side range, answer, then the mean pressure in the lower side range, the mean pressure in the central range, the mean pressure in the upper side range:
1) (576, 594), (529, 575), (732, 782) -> -1.4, 2.8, 3.09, 3.26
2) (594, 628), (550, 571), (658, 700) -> -1.0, 2.82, 2.93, 2.88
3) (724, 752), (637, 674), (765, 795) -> -1.7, 2.6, 3.18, 3.21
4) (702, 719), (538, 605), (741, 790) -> 4.0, 2.9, 2.41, 3.25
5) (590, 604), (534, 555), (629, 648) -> 0.0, 2.73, 2.92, 3.07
